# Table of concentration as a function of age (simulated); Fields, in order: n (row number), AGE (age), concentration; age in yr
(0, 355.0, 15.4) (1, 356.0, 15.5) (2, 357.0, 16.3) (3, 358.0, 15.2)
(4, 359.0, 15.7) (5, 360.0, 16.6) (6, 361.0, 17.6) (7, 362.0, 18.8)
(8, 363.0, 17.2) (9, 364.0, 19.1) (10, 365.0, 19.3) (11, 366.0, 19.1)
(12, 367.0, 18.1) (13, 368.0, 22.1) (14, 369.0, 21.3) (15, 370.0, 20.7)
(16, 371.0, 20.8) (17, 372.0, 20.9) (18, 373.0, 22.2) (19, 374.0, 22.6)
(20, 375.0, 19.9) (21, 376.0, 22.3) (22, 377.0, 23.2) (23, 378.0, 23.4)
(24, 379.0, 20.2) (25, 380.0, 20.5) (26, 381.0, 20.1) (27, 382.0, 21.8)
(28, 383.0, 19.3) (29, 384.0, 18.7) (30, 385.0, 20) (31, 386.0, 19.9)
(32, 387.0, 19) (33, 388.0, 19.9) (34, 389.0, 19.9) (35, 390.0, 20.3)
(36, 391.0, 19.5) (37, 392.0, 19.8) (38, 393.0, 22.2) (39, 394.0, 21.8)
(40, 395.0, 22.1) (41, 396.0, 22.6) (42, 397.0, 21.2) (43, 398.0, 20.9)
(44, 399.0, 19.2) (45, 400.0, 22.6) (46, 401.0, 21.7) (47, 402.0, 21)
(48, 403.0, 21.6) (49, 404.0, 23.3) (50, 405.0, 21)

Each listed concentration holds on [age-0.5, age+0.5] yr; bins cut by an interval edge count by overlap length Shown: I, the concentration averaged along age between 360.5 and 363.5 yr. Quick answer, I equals 17.9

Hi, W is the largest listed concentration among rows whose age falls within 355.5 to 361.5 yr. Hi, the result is 17.6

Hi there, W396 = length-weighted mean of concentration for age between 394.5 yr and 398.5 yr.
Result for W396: 21.7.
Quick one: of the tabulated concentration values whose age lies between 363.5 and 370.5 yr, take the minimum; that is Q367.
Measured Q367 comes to 18.1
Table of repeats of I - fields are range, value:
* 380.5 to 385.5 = 20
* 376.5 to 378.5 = 23.3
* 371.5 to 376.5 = 21.6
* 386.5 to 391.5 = 19.7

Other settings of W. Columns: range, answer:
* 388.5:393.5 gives 22.2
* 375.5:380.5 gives 23.4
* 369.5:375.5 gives 22.6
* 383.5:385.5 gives 20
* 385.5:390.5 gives 20.3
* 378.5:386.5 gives 21.8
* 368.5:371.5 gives 21.3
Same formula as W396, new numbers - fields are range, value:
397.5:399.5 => 20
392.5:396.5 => 22.2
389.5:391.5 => 19.9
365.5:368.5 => 19.8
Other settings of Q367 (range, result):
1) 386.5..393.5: 19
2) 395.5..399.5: 19.2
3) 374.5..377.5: 19.9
